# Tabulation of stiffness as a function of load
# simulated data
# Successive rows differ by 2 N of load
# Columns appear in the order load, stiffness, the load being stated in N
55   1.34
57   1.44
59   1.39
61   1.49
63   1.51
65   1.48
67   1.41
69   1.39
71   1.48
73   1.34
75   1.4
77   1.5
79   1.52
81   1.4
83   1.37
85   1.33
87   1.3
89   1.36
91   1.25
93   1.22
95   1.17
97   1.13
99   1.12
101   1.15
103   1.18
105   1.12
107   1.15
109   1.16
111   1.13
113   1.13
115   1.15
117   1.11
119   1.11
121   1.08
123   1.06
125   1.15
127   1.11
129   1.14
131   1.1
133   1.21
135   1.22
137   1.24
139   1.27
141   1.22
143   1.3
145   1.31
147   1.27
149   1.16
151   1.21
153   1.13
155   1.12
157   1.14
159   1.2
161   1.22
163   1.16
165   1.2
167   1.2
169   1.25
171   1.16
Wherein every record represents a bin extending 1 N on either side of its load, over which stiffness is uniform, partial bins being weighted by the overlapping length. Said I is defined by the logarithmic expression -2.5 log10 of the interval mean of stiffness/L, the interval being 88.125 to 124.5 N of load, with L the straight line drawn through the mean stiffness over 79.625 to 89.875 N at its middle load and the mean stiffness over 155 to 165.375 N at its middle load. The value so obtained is 0.14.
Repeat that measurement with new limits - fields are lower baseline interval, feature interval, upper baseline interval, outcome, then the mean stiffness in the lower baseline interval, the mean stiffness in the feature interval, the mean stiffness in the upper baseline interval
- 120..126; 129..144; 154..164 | -0.09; 1.1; 1.22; 1.17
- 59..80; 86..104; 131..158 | 0.13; 1.45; 1.21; 1.21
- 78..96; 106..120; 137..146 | 0.15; 1.32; 1.13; 1.27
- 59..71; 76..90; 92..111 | -0.07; 1.45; 1.4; 1.15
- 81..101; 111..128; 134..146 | 0.13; 1.25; 1.11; 1.26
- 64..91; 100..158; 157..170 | 0.10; 1.4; 1.17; 1.2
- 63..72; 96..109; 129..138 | 0.15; 1.45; 1.14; 1.19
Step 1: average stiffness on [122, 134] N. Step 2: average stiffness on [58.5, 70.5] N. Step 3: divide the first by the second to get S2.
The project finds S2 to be 0.8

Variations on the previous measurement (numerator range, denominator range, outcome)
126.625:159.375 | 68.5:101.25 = 0.91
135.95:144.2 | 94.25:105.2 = 1.10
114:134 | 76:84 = 0.78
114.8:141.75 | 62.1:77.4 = 0.80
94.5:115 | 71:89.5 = 0.82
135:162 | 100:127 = 1.08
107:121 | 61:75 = 0.79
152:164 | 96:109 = 1.02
